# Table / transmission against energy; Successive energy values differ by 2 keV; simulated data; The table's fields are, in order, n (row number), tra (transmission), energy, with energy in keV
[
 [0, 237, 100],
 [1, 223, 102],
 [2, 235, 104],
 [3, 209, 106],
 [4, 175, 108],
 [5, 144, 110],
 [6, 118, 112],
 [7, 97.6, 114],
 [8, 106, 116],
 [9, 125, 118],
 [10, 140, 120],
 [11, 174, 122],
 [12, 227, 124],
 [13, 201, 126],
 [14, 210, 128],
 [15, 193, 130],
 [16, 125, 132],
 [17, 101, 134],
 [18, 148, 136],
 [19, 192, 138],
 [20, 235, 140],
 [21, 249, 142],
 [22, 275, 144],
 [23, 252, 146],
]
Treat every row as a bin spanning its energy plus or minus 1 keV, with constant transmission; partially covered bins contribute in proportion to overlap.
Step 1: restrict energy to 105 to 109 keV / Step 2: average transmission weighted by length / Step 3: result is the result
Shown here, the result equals 192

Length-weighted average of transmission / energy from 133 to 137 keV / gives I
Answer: 124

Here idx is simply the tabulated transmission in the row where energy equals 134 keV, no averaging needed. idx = 101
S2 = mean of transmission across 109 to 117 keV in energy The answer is 116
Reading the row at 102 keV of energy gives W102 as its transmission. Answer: 223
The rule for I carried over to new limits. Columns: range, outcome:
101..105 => 229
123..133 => 191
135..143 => 206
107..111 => 160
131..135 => 113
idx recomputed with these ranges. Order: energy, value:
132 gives 125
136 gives 148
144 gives 275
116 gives 106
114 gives 97.6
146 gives 252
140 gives 235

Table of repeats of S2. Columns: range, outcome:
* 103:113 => 176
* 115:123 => 136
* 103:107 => 222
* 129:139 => 152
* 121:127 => 201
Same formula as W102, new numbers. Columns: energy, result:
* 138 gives 192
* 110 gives 144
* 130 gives 193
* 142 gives 249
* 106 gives 209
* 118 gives 125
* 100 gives 237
